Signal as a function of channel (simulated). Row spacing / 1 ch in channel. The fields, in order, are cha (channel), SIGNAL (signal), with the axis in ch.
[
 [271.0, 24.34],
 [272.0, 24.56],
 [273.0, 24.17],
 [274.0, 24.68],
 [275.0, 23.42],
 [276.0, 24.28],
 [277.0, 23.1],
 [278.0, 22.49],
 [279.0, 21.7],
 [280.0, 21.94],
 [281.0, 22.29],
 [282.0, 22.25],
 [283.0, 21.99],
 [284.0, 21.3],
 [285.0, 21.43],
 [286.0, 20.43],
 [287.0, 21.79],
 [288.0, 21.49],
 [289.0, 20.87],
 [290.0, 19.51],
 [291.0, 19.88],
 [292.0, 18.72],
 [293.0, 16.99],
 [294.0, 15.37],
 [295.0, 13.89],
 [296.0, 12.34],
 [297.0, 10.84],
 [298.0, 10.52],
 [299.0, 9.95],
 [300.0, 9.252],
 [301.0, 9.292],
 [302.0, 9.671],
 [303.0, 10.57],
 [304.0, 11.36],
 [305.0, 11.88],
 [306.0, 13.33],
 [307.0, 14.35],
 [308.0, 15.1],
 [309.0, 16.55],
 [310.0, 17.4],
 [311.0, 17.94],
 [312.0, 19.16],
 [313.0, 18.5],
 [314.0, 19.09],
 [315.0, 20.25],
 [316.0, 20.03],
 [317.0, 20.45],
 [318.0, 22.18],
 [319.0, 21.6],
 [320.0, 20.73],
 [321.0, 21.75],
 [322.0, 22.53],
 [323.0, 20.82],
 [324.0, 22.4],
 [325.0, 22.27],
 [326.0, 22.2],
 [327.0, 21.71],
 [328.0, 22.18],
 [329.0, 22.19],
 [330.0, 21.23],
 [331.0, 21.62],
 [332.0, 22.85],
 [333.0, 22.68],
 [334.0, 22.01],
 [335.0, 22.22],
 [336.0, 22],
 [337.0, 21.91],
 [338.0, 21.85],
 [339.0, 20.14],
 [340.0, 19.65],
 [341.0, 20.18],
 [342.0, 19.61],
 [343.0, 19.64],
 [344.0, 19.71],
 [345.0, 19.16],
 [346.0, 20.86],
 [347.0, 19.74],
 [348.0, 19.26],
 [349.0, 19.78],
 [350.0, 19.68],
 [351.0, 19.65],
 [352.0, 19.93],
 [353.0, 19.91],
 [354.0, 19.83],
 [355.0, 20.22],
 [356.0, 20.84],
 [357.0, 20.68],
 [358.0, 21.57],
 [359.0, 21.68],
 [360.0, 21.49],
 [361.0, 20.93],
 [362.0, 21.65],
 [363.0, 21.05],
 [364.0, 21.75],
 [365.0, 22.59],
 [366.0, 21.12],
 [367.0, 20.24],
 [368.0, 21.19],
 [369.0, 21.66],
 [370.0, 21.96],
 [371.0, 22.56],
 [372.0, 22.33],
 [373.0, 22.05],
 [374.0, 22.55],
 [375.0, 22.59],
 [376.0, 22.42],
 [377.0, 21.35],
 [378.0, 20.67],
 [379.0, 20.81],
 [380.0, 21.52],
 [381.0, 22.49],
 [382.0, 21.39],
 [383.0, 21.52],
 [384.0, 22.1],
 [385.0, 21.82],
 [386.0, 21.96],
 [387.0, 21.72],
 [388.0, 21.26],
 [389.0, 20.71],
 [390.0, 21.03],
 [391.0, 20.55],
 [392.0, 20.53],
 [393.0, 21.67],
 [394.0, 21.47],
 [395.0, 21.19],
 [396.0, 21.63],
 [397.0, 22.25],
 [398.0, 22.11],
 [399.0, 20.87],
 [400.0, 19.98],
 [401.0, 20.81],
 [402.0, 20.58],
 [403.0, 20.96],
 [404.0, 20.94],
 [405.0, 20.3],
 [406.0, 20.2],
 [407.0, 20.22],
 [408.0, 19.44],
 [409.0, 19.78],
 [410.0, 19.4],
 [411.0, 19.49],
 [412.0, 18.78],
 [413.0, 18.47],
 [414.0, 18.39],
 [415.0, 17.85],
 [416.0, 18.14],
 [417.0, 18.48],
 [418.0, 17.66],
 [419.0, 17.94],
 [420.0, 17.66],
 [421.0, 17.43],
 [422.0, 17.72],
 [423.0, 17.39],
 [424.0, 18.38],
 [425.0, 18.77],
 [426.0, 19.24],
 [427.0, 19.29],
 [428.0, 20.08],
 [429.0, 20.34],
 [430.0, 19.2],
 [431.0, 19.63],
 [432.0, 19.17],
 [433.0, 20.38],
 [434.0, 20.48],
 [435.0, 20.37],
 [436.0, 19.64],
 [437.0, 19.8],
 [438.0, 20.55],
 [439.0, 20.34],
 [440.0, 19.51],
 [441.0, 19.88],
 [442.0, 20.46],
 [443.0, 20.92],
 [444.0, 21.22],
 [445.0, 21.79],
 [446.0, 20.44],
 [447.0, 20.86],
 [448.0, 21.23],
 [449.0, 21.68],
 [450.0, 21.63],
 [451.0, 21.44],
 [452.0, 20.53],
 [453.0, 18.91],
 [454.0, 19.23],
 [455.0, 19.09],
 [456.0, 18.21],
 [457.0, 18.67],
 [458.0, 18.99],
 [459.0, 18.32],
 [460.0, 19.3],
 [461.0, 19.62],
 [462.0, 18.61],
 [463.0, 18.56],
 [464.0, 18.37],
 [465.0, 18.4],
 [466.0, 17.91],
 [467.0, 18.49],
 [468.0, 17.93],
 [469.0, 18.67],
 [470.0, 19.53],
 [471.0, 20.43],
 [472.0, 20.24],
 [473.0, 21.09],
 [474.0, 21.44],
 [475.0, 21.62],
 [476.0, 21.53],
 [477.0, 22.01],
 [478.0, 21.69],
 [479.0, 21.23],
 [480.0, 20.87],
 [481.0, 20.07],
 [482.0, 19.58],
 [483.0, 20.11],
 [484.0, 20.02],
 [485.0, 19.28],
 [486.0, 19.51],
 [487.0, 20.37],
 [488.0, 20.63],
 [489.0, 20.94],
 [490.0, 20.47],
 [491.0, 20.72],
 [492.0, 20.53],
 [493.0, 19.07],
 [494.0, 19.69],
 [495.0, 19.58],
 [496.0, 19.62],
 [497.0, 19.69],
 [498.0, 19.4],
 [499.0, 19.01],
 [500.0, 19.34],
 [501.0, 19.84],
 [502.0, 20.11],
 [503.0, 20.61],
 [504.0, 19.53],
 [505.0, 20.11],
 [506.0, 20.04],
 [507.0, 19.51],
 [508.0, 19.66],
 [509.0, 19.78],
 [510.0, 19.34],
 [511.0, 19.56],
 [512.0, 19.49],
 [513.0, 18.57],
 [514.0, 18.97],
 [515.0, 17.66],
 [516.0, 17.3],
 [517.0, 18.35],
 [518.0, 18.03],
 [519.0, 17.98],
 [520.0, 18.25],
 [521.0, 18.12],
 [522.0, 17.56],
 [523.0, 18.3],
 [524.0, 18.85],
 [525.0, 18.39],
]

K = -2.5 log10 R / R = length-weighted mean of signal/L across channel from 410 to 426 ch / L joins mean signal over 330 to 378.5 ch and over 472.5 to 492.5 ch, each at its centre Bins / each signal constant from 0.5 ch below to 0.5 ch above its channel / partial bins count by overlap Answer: 0.15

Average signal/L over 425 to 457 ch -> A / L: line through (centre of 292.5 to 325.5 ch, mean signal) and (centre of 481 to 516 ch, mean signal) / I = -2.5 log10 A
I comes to -0.08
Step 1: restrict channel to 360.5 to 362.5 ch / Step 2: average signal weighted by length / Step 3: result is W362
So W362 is 21.3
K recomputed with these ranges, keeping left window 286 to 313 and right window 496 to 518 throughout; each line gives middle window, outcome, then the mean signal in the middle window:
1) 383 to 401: -0.25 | 21.3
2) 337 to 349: -0.25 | 20.1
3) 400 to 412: -0.17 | 20.1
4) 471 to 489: -0.11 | 20.7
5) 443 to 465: -0.09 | 19.8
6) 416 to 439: -0.08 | 19.1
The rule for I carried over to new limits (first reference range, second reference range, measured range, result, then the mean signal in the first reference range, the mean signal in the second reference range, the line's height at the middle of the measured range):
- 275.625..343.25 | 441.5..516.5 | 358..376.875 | -0.13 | 19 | 19.9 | 19.3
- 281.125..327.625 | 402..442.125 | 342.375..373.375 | -0.13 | 17.7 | 19.3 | 18.4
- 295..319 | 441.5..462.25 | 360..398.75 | -0.23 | 14.9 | 20.1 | 17.5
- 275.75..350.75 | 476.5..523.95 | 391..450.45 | -0.03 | 19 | 19.6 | 19.3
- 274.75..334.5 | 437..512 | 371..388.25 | -0.13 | 18.7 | 20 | 19.3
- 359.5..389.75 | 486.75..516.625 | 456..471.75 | 0.08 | 21.6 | 19.6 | 20.2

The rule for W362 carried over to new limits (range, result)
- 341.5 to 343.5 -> 19.6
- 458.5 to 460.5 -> 18.8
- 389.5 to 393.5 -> 20.9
